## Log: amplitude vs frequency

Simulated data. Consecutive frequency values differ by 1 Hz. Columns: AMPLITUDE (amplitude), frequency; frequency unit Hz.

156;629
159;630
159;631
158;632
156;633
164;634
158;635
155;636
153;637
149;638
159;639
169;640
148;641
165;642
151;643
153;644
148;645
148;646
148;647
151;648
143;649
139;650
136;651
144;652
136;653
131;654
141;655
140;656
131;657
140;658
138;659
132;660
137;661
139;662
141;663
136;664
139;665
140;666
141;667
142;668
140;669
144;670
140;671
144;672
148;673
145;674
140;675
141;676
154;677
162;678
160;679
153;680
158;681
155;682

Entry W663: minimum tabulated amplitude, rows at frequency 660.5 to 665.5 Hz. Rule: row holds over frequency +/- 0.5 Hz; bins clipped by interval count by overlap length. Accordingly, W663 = 136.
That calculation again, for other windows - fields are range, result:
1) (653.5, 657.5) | 131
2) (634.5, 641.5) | 148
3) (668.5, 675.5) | 140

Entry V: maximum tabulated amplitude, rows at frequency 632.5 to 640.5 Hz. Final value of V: 169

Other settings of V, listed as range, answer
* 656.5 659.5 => 140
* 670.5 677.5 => 154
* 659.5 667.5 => 141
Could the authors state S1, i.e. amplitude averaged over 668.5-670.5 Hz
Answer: 142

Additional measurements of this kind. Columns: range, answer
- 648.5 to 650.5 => 141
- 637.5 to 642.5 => 158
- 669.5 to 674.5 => 144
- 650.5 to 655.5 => 138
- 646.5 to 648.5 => 150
